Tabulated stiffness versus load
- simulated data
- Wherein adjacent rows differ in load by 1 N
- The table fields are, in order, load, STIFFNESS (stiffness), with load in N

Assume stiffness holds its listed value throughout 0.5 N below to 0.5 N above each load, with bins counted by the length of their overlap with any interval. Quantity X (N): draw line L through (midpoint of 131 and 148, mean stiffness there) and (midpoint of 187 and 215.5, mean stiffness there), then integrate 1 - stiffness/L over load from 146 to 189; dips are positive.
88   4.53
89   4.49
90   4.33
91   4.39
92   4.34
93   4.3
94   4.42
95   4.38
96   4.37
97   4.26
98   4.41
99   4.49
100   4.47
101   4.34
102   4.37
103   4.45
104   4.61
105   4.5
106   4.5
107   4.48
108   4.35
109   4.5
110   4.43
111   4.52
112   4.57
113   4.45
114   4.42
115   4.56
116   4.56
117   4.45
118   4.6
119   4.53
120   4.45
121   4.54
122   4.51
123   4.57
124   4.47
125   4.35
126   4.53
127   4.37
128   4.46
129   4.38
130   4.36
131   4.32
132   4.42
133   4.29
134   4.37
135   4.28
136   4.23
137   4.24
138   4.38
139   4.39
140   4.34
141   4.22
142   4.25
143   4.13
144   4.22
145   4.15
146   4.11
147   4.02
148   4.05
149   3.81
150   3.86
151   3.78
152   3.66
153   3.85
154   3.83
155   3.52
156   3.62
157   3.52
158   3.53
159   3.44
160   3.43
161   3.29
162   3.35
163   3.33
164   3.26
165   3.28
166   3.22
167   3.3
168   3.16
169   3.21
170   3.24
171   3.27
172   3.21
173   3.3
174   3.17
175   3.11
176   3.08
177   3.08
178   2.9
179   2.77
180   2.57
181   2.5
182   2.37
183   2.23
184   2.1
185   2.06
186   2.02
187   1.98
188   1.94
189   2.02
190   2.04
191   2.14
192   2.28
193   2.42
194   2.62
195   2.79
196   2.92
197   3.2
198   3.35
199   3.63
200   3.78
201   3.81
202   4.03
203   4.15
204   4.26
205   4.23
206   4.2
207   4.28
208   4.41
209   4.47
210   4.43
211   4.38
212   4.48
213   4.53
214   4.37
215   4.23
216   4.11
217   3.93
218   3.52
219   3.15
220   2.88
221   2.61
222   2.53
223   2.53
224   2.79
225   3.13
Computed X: 8.66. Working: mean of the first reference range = 4.25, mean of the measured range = 3.15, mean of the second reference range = 3.52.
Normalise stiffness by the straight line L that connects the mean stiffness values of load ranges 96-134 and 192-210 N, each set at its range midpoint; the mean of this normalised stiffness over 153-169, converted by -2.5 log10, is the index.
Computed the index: 0.18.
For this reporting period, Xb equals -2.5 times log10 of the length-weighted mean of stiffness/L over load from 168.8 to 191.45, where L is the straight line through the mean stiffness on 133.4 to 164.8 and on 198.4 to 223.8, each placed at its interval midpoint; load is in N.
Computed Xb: 0.43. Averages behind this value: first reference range 3.88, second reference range 3.86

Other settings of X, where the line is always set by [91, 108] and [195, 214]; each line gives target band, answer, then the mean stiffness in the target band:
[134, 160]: 1.6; 3.97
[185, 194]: 4.3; 2.13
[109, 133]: -0.8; 4.47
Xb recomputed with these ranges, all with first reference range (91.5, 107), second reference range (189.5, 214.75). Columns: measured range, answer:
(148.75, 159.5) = 0.096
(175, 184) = 0.387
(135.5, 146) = -0.036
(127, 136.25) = -0.044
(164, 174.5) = 0.202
